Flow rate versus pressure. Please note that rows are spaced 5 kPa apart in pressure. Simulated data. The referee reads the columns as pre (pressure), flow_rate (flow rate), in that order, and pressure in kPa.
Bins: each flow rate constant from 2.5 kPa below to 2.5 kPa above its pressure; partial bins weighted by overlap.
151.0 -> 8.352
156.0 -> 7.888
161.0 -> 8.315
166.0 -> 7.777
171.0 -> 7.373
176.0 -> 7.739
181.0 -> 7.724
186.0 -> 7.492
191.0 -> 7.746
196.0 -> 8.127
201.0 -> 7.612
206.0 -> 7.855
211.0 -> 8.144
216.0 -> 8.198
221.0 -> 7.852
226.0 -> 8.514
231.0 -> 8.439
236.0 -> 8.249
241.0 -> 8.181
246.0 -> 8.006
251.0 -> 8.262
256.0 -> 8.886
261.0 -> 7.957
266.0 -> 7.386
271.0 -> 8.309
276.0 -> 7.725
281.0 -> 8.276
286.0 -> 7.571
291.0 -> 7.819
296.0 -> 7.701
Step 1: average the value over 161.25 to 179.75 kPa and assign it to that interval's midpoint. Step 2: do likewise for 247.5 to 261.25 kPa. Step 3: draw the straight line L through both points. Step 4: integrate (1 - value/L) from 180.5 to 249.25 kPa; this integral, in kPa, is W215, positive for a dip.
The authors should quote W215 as 0.5 kPa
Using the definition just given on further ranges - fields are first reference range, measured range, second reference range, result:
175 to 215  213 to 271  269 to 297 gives -2.3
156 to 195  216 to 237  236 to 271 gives -0.7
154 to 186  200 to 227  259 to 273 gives -0.7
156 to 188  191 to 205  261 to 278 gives -0.1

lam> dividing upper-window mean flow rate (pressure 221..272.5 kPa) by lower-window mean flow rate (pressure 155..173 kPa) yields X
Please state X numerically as 1.04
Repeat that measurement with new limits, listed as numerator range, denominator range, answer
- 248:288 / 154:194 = 1.04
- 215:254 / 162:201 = 1.06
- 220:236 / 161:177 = 1.07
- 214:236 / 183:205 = 1.06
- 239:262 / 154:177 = 1.06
